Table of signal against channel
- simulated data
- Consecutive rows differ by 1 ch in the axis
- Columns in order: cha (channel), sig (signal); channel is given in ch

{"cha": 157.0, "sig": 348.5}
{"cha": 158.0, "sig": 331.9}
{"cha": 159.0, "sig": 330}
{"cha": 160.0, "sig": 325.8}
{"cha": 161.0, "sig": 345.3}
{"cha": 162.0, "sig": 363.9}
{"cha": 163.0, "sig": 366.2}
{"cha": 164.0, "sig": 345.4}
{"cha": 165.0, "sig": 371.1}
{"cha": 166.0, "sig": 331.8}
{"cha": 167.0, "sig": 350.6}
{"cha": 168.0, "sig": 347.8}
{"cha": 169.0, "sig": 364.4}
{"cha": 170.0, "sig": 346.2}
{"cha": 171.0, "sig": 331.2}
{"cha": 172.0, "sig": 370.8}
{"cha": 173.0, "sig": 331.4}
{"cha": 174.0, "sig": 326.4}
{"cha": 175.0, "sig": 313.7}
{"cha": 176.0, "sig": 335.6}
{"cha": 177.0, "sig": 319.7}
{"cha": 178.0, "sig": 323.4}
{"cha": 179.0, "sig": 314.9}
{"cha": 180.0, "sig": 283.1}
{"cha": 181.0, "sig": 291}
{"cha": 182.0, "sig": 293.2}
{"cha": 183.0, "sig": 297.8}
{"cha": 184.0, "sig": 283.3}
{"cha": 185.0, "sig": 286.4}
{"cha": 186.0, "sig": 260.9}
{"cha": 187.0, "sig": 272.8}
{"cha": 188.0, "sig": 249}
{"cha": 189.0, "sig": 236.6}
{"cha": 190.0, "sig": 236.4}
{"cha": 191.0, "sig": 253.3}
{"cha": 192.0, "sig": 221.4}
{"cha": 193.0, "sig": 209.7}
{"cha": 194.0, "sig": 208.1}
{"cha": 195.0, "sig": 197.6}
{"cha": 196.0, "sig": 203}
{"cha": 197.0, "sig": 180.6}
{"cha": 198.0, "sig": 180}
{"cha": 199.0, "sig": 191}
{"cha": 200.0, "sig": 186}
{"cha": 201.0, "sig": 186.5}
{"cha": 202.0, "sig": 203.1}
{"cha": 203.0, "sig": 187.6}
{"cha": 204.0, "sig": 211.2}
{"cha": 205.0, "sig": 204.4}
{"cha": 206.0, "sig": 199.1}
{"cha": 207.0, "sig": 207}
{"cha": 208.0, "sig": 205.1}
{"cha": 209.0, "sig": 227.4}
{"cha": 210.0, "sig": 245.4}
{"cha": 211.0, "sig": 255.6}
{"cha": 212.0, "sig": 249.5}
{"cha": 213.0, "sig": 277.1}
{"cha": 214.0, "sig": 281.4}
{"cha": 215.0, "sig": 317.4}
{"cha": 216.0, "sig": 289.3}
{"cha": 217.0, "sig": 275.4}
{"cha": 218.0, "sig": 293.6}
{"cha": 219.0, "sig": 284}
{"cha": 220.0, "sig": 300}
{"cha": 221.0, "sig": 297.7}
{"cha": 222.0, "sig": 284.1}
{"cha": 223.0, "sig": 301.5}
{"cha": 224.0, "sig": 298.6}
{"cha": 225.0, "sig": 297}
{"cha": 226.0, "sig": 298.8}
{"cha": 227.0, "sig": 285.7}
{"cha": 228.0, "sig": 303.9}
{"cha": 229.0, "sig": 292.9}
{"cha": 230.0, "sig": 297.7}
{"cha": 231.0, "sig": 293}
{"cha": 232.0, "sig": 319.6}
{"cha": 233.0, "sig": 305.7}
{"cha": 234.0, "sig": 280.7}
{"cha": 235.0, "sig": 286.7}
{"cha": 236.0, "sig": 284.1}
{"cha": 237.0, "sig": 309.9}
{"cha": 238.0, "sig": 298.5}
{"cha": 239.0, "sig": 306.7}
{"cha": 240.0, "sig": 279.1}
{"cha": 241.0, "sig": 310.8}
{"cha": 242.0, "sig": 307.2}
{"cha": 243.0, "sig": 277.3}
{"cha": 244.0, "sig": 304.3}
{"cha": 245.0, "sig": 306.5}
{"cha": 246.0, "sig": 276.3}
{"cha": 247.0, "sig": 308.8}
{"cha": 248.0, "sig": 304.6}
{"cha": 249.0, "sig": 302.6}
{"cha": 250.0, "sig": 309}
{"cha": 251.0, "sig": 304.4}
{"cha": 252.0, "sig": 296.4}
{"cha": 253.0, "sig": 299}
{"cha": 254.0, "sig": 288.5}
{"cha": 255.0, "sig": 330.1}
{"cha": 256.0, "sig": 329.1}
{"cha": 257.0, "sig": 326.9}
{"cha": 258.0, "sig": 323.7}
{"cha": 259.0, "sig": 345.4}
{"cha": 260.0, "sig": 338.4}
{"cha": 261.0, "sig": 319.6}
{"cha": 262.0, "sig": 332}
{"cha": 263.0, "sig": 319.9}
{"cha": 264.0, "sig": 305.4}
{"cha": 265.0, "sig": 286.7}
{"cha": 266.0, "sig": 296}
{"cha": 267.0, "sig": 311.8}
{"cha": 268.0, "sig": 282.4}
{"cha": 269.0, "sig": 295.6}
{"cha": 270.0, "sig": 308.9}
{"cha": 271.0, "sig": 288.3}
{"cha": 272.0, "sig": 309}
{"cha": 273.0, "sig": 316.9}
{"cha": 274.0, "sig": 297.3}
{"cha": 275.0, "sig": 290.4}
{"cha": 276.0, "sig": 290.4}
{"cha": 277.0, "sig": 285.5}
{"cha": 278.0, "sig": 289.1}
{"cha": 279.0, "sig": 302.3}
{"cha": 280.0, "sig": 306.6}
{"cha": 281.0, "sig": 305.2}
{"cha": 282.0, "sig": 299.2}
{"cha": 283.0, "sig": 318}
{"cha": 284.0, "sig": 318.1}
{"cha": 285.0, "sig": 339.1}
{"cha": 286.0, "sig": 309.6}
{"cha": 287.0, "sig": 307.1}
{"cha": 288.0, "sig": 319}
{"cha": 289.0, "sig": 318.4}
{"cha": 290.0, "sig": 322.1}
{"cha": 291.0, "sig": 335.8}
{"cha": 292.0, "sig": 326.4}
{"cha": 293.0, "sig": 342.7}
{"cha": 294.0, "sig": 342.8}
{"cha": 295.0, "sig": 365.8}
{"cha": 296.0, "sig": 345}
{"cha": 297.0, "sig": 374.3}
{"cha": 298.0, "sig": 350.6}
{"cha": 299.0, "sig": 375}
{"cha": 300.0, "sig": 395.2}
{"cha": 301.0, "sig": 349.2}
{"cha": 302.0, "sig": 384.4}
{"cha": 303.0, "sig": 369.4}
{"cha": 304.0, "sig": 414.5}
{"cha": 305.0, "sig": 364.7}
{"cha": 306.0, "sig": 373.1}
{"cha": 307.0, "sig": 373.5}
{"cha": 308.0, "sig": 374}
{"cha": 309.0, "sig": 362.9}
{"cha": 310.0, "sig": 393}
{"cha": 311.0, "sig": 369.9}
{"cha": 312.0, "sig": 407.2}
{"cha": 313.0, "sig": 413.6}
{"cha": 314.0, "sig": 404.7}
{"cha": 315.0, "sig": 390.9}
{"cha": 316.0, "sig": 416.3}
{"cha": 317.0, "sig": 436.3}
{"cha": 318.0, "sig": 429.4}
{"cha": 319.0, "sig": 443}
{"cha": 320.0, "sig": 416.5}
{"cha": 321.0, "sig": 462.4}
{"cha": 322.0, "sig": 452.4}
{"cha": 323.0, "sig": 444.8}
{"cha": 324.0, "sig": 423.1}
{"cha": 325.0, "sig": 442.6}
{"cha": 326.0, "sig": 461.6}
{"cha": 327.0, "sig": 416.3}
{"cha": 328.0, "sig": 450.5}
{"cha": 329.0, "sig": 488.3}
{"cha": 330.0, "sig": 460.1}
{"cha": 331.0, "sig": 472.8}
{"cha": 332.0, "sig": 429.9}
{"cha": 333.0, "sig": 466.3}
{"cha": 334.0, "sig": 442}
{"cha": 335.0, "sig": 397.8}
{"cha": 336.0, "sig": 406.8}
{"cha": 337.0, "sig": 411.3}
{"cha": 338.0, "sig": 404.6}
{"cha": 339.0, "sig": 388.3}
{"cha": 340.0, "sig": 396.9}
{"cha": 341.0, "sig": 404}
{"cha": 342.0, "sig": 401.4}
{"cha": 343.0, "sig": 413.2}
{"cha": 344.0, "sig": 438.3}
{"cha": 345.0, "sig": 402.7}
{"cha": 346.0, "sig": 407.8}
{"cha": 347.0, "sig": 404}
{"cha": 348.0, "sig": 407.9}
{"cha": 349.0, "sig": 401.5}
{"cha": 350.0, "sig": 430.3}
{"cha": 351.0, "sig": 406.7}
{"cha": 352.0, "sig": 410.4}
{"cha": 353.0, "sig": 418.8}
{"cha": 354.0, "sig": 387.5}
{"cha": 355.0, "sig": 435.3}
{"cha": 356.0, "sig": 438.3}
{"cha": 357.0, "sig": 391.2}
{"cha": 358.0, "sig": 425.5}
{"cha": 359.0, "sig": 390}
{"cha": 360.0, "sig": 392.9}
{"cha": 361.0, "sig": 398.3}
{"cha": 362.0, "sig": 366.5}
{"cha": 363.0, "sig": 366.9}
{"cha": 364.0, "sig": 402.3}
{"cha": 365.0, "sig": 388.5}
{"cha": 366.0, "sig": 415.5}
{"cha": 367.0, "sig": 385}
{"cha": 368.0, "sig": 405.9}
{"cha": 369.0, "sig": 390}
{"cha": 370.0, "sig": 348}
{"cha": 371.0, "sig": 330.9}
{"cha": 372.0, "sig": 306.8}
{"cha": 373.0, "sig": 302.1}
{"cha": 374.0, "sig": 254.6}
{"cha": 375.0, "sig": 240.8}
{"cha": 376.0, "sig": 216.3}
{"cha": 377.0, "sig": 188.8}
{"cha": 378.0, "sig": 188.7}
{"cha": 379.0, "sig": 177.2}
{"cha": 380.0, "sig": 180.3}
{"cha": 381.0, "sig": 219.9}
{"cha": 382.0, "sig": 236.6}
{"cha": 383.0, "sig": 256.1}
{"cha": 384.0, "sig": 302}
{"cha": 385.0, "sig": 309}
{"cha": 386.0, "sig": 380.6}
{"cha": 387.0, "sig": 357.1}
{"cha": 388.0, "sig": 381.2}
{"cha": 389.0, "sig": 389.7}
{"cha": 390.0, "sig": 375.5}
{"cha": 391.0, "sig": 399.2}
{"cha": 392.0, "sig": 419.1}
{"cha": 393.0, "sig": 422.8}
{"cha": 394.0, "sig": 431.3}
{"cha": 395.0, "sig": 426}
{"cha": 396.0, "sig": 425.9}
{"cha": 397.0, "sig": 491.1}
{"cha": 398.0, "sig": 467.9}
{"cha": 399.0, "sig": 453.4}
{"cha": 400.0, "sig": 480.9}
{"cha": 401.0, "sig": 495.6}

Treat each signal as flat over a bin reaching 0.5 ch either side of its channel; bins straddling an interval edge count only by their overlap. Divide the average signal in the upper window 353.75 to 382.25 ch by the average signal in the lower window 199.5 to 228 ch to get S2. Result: 1.29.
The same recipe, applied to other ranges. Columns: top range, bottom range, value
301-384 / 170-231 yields 1.44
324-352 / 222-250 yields 1.42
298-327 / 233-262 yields 1.32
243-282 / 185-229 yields 1.24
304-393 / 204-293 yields 1.29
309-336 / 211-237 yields 1.48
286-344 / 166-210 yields 1.52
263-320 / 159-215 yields 1.26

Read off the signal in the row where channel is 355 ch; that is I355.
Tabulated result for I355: 435.3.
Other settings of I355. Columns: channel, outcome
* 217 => 275.4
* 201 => 186.5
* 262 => 332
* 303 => 369.4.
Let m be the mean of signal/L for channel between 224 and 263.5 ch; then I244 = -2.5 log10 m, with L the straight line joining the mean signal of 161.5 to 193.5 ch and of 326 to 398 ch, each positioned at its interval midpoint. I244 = 0.09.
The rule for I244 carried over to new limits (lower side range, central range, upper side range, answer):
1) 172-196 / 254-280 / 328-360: 0.14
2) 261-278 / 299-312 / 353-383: -0.21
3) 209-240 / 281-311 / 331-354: 0.05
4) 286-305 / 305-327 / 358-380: -0.20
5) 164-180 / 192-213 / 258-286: 0.49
